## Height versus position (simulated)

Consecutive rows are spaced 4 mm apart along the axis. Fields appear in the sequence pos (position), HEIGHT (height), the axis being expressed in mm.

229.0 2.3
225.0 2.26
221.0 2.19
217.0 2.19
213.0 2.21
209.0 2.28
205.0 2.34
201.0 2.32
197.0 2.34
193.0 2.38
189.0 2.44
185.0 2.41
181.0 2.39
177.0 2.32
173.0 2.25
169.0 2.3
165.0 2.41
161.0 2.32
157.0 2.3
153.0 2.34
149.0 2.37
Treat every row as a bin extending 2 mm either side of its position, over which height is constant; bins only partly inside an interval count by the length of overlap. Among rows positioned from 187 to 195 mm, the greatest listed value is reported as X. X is 2.44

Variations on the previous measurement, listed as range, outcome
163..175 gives 2.41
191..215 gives 2.38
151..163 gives 2.34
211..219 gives 2.21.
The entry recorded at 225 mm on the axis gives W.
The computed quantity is 2.26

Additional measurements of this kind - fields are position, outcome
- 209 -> 2.28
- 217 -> 2.19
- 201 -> 2.32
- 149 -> 2.37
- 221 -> 2.19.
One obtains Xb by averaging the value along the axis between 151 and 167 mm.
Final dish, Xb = 2.34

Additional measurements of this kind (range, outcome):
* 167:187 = 2.33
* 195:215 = 2.3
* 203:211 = 2.31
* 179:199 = 2.39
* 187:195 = 2.41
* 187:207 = 2.36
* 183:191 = 2.42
